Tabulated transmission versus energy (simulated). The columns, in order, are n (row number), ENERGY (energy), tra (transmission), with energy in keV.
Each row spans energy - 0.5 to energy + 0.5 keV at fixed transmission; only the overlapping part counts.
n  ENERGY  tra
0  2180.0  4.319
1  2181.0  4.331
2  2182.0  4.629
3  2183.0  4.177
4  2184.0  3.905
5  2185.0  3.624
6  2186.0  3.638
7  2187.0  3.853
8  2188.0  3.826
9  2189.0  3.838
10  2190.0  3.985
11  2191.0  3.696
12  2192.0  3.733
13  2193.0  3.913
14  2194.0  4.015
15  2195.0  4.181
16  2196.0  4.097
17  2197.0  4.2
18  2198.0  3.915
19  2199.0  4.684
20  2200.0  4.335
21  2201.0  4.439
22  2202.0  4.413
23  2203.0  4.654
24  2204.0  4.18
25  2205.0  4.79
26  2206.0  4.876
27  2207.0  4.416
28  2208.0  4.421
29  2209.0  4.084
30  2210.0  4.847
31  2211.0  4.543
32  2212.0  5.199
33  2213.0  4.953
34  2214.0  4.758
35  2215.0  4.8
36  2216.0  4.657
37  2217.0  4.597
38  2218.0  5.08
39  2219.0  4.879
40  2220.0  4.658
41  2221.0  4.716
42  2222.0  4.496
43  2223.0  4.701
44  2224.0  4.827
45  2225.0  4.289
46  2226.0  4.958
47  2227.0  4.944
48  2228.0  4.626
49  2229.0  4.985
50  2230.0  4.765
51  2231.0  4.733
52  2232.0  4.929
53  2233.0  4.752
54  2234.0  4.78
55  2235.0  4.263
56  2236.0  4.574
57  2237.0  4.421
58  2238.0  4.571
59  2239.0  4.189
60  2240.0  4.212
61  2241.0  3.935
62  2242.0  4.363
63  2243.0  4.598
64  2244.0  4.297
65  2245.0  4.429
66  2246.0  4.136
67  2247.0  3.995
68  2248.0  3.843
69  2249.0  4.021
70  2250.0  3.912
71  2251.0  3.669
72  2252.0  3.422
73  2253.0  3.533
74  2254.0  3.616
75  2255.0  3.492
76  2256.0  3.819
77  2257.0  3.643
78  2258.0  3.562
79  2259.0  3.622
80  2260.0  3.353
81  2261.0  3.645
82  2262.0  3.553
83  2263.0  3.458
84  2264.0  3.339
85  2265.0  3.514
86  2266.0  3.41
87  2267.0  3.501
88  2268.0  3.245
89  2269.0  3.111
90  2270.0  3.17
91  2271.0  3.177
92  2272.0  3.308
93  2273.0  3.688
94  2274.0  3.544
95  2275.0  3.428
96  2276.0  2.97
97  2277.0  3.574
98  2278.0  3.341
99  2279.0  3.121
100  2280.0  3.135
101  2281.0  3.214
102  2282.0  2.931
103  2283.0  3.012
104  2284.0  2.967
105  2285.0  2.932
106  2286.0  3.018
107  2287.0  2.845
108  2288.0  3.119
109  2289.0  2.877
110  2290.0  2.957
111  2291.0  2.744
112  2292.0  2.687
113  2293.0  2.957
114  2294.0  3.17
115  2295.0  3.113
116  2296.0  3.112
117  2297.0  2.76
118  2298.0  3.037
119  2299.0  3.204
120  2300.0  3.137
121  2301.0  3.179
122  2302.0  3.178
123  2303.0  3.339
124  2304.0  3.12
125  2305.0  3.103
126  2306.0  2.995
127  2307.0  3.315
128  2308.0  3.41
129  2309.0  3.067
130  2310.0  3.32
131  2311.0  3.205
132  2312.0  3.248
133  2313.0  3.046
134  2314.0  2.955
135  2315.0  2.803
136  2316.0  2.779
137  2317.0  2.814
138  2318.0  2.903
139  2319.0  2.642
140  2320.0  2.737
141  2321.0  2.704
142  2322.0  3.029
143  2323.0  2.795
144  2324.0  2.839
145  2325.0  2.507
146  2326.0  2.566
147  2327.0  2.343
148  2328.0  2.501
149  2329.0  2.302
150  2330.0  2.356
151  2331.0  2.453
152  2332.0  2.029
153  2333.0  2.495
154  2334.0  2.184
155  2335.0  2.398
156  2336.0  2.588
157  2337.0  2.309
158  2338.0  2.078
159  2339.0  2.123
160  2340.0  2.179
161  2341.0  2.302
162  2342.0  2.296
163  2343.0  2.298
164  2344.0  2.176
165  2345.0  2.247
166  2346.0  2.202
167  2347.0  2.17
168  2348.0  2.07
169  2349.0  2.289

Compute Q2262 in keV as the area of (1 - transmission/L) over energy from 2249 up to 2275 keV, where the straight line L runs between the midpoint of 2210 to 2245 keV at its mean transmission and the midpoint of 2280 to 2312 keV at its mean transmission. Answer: 2.36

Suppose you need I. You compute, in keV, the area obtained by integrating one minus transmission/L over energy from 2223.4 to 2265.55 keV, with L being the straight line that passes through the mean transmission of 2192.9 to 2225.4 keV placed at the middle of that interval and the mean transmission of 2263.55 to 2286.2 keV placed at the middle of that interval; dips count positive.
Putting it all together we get -3.0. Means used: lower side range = 4.54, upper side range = 3.25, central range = 4.13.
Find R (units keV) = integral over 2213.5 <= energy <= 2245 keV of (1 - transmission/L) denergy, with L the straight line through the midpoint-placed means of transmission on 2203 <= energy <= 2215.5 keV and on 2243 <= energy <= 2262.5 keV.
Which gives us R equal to -2.7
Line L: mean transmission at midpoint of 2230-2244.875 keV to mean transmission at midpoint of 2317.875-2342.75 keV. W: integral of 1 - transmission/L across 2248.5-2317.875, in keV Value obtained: 4.4 keV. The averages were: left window 4.48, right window 2.46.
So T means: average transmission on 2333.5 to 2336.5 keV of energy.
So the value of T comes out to 2.39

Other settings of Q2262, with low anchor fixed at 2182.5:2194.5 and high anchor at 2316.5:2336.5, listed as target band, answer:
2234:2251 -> -4.5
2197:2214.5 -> -4.1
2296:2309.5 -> -1.8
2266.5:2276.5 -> -0.8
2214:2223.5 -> -3.1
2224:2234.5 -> -4.0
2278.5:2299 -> -0.6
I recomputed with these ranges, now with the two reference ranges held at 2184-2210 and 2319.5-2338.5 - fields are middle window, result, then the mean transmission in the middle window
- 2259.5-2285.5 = -0.7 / 3.29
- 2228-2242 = -3.3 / 4.54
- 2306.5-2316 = -1.5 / 3.13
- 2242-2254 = -1.6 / 3.99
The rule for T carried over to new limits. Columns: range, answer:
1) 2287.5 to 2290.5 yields 2.98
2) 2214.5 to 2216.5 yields 4.73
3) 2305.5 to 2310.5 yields 3.22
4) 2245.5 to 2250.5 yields 3.98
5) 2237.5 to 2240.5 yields 4.32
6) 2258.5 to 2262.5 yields 3.54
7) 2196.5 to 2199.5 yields 4.27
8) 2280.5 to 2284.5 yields 3.03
